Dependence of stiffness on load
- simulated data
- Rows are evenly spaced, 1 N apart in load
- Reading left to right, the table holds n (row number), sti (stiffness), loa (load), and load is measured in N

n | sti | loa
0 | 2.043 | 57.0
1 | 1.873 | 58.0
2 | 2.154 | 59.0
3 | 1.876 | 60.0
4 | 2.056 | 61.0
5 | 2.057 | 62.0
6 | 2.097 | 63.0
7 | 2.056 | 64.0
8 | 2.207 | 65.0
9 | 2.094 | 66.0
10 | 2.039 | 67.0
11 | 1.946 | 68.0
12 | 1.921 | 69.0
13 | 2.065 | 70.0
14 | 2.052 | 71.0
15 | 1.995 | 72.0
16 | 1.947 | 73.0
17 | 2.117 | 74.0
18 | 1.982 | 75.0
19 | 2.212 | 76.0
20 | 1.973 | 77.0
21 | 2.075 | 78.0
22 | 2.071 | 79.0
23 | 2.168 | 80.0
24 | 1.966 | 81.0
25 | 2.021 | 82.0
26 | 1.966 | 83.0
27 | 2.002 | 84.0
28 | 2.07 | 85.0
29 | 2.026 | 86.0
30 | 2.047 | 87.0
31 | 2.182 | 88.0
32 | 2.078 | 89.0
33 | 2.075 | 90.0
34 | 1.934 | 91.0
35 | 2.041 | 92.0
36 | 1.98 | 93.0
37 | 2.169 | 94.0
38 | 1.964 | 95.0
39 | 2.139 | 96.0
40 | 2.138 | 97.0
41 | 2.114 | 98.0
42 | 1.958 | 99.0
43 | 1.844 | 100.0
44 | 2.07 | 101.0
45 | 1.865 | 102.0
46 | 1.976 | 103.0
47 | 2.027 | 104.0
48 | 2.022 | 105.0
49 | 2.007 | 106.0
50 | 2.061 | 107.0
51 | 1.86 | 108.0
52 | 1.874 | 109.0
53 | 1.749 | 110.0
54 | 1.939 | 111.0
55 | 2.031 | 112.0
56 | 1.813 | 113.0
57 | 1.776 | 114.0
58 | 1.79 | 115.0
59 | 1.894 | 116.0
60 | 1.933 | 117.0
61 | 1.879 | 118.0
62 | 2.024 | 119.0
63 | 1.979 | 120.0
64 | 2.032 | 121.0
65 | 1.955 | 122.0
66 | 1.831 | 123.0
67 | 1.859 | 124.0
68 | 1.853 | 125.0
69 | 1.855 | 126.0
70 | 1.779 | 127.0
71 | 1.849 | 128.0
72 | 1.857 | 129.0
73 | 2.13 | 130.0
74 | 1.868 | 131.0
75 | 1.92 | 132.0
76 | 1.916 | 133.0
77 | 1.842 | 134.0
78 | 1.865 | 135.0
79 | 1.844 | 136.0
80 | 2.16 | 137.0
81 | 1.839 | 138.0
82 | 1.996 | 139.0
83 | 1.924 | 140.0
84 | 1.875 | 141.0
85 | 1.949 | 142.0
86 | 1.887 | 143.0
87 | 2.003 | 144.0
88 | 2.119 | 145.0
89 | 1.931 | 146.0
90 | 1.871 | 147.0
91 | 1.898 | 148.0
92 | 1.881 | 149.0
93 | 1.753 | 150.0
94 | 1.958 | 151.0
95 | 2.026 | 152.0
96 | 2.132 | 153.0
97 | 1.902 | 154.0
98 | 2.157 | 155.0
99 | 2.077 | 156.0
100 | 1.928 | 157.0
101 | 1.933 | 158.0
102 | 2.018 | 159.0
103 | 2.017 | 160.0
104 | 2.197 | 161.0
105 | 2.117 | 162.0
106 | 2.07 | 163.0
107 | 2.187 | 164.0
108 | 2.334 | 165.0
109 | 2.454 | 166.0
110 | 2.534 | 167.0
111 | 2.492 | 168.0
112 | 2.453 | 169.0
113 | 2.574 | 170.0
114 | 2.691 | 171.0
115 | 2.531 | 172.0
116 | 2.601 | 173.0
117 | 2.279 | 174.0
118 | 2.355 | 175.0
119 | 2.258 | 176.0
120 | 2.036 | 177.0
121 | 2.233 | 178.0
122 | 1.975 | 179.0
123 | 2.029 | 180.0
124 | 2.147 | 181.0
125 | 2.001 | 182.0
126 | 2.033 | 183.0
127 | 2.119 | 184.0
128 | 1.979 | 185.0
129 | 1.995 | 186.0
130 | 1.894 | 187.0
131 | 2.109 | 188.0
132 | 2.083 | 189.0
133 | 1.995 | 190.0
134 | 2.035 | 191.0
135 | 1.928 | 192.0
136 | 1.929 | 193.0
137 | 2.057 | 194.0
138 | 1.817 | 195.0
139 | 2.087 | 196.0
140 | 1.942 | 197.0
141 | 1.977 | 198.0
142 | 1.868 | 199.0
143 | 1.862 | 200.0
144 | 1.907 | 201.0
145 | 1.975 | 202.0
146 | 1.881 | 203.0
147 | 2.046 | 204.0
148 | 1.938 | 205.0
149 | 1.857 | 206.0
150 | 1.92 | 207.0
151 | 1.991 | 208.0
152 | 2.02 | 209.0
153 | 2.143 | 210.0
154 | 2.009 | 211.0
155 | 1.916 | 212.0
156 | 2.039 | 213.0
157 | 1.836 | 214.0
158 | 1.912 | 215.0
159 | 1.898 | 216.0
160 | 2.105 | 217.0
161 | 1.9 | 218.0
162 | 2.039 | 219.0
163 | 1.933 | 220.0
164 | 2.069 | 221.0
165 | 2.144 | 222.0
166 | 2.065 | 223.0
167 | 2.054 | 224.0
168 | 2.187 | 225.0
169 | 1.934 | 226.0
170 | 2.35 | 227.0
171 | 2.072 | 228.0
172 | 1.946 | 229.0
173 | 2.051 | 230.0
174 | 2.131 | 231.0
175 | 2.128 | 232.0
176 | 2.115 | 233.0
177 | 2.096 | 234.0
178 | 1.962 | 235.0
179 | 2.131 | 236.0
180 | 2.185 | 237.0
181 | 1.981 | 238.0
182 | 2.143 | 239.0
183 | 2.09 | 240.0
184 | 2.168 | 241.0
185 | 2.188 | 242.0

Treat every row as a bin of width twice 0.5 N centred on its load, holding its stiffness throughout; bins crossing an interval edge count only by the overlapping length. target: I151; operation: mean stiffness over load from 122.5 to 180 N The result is 2.07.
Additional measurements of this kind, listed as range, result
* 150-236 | 2.08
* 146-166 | 2.03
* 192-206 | 1.94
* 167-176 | 2.49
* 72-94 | 2.05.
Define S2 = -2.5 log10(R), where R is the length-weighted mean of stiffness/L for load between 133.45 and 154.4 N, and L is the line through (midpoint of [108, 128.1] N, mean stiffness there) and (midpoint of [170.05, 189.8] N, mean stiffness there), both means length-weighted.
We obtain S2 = 0.040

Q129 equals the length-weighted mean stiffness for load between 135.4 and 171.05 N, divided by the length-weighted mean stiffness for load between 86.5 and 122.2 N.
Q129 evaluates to 1.1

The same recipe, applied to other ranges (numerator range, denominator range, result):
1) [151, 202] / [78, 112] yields 1.05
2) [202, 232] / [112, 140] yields 1.06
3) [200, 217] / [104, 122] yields 1.02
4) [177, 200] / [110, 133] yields 1.06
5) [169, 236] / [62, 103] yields 1.01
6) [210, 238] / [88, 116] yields 1.04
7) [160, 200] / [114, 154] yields 1.12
